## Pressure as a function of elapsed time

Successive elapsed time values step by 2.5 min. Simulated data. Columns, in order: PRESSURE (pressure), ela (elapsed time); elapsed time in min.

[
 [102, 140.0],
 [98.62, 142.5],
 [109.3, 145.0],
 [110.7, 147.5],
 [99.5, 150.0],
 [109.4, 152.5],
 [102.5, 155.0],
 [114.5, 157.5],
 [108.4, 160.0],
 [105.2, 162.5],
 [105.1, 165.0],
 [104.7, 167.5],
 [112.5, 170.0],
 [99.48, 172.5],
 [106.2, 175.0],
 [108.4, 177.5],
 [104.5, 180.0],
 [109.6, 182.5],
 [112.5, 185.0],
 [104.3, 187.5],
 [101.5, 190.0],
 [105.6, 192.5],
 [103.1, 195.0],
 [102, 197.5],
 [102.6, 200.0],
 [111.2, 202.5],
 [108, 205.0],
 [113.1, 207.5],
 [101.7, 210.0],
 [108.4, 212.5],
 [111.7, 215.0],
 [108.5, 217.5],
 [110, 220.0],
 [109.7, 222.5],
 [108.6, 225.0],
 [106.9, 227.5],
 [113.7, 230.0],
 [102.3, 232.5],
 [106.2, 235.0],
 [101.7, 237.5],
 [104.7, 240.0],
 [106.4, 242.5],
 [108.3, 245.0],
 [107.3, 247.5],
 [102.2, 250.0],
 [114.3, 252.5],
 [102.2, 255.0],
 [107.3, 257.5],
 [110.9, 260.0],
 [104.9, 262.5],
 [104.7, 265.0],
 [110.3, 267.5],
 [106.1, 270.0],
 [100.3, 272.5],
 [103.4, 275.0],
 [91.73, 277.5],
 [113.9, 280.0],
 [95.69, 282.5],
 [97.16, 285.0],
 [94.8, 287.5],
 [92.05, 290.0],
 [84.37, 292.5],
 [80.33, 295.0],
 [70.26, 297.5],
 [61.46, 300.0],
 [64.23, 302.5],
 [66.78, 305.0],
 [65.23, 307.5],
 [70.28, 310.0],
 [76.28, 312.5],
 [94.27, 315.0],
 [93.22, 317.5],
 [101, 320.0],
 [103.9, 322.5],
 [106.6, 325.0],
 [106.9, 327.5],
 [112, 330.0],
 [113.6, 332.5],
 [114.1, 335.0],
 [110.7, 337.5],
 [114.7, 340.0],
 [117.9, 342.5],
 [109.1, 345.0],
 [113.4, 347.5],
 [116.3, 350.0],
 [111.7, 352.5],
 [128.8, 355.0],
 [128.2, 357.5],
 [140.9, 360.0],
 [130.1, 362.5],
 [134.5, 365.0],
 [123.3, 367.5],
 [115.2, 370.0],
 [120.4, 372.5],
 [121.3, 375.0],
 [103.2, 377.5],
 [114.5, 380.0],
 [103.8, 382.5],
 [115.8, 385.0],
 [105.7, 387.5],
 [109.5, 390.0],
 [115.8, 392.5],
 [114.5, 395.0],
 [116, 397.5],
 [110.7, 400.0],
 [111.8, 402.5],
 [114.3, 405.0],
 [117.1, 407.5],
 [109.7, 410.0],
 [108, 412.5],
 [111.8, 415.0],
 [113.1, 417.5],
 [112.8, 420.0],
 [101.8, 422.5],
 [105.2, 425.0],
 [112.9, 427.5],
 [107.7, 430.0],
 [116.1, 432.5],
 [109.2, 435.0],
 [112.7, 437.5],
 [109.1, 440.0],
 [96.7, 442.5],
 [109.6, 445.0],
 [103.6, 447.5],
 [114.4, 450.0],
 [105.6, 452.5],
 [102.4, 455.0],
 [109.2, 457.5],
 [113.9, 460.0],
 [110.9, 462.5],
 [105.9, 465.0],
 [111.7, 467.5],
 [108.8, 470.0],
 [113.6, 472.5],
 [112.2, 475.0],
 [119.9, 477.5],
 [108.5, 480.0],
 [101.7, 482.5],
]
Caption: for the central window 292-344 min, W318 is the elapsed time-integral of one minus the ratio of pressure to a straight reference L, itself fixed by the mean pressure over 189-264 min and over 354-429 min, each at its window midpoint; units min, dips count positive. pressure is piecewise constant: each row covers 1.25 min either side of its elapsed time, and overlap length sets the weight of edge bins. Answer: 9.2 min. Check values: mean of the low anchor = 107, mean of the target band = 92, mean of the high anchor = 116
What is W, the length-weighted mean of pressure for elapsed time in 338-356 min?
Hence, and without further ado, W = 116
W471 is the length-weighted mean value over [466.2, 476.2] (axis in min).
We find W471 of 112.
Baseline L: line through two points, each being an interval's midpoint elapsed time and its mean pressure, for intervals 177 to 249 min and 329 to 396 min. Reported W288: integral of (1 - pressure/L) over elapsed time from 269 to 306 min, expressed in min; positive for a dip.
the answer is 7.8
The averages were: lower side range 107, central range 88.2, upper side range 117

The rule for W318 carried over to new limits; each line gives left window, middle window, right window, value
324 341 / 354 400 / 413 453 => -3.5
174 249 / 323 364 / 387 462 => -3.1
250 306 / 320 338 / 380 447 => -1.5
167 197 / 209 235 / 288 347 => -1.5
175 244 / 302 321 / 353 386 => 6.0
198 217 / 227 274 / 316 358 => 1.2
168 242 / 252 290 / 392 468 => 1.6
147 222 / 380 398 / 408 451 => -0.5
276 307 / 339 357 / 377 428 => -3.4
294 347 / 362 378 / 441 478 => -3.7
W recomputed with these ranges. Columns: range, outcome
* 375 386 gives 111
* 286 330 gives 85.1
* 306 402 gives 111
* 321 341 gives 110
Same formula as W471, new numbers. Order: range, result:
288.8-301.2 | 77.7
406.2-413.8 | 112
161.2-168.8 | 105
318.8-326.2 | 104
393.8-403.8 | 113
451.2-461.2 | 108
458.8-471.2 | 110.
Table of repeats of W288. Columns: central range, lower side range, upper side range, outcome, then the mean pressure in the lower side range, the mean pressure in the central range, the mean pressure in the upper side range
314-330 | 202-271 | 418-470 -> 0.9 min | 108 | 102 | 109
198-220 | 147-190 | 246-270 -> -0.2 min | 107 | 108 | 107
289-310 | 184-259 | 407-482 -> 6.8 min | 107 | 72.7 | 110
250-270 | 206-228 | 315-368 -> 0.7 min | 109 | 107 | 115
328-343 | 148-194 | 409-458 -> -0.8 min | 106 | 113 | 109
